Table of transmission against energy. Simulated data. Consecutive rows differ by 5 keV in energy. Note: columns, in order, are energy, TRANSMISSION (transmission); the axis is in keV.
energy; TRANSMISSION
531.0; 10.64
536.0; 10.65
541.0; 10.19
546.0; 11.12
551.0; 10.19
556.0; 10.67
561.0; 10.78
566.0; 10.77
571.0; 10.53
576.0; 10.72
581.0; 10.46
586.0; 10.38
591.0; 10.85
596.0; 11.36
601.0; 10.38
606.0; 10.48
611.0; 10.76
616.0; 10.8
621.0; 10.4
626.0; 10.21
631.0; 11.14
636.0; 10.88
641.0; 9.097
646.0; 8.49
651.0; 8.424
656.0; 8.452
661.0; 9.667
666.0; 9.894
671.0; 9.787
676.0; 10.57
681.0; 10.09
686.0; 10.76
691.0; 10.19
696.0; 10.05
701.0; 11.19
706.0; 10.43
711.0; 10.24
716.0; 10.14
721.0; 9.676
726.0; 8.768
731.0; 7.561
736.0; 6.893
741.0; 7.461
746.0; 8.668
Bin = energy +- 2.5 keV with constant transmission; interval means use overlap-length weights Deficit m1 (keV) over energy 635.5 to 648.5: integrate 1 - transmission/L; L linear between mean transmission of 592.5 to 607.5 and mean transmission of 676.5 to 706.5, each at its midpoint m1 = 1.7 keV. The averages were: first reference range 10.8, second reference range 10.5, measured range 9.28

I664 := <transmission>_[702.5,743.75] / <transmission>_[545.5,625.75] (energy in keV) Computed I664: 0.84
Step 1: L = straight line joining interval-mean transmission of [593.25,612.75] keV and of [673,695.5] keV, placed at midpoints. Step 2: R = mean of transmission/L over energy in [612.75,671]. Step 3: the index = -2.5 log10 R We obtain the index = 0.08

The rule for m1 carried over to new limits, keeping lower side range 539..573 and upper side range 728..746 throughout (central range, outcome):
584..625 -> -3.67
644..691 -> -4.99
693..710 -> -4.98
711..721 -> -2.73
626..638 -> -1.96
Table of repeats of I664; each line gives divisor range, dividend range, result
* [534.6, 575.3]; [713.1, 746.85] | 0.80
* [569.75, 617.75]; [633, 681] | 0.89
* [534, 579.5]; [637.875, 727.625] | 0.92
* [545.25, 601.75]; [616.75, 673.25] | 0.91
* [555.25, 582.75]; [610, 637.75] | 1.00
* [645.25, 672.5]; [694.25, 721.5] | 1.13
